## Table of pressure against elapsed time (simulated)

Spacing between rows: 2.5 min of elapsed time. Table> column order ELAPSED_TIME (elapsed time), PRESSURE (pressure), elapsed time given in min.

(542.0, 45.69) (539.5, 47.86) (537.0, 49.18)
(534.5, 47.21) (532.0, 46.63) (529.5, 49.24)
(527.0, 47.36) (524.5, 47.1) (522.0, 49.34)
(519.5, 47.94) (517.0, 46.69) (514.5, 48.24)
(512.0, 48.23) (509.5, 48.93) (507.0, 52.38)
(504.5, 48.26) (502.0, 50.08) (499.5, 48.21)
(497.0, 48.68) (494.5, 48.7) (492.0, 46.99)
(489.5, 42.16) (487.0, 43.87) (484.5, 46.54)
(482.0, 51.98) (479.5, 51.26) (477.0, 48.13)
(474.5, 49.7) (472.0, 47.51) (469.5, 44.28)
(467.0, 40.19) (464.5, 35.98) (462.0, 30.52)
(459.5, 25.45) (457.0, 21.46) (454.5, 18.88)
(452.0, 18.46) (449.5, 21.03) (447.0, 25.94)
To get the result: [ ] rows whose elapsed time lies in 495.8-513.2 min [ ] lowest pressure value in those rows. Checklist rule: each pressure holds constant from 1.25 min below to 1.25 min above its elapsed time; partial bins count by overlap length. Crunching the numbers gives 48.21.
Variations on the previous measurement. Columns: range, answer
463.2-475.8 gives 35.98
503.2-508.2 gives 48.26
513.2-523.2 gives 46.69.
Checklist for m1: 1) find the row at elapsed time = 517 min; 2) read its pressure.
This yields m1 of 46.69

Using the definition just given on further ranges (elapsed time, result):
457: 21.46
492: 46.99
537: 49.18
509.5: 48.93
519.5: 47.94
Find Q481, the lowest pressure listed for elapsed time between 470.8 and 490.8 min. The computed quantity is 42.16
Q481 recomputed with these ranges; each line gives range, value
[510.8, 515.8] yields 48.23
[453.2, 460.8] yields 18.88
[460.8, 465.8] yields 30.52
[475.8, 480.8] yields 48.13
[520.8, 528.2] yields 47.1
